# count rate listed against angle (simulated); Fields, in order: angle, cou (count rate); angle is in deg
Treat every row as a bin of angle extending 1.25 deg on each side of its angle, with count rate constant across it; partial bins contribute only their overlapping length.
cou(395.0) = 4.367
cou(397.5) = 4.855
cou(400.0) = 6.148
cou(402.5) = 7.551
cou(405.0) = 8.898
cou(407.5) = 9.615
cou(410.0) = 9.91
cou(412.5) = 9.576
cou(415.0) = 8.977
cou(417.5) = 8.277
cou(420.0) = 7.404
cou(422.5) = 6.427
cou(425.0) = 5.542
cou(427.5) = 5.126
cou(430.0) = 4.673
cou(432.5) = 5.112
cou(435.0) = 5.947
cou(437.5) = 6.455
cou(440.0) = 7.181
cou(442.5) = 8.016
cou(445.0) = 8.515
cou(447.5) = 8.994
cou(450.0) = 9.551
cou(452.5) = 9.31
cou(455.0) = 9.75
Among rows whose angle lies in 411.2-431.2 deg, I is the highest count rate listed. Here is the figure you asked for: 9.576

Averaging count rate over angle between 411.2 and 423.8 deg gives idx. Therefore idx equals 8.13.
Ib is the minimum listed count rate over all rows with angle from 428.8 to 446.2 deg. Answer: 4.673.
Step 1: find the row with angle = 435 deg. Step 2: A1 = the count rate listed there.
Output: 5.947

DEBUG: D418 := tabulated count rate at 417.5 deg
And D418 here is 8.277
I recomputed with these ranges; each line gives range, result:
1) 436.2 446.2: 8.515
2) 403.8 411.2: 9.91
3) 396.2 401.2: 6.148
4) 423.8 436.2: 5.947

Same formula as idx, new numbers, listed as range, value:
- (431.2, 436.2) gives 5.52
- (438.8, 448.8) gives 8.19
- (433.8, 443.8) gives 6.91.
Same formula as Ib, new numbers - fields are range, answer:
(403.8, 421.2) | 7.404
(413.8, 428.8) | 5.126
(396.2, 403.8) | 4.855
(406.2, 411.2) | 9.615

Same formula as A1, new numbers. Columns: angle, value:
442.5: 8.016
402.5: 7.551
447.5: 8.994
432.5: 5.112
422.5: 6.427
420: 7.404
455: 9.75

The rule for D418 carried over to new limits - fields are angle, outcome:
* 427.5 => 5.126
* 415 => 8.977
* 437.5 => 6.455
